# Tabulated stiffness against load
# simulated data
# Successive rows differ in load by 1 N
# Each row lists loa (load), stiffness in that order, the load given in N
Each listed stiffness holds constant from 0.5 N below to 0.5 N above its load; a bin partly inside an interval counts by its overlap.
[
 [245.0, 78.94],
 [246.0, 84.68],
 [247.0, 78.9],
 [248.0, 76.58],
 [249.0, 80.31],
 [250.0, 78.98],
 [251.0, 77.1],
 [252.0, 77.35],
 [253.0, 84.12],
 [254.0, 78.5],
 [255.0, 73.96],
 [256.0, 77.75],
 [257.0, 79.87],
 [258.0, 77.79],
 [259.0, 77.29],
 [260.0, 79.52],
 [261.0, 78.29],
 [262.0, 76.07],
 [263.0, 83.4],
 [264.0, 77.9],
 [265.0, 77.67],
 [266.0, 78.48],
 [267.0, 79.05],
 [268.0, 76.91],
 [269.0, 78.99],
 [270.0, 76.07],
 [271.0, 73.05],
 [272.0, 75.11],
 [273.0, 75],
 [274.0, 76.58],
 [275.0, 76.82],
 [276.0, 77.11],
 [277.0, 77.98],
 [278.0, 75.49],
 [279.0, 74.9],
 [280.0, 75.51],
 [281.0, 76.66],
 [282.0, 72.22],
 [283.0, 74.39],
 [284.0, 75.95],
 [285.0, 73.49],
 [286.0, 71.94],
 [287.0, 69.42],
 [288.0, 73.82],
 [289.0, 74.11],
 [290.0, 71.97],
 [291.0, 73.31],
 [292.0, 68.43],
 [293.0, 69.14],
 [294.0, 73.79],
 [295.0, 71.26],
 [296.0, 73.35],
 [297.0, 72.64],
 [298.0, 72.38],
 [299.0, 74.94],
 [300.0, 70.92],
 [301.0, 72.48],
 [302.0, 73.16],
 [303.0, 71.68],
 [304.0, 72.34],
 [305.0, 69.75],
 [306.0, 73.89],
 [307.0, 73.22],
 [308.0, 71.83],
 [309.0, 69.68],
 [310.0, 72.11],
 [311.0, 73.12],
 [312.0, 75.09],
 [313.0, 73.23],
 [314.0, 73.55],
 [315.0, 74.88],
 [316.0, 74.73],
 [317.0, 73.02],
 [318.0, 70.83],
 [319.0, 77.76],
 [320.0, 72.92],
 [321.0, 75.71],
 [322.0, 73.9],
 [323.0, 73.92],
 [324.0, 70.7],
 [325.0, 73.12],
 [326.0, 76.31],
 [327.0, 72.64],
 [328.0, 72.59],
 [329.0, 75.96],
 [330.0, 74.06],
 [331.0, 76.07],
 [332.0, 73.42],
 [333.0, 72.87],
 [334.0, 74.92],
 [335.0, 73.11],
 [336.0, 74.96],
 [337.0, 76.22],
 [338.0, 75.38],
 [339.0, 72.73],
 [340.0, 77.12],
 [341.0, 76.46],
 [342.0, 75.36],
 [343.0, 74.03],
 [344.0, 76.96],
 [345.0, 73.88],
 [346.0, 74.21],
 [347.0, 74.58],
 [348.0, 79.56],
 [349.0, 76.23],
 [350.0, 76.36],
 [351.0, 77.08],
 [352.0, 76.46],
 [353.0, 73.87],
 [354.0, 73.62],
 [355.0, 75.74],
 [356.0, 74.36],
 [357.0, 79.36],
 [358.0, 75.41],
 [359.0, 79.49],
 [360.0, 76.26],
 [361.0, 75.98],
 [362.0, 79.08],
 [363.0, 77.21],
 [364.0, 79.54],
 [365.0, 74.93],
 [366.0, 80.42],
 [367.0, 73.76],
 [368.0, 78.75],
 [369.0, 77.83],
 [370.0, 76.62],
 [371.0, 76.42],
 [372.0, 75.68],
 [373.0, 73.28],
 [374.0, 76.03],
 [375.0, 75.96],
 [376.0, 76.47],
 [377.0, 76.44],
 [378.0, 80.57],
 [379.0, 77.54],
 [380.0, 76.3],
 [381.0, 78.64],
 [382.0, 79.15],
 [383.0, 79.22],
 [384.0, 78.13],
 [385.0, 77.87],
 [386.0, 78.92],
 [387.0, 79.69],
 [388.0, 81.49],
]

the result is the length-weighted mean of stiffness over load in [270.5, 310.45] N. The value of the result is 73.3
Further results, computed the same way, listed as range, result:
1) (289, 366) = 74.3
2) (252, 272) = 78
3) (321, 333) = 73.9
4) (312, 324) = 73.9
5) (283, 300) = 72.5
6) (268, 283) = 75.8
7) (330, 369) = 75.9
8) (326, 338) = 74.4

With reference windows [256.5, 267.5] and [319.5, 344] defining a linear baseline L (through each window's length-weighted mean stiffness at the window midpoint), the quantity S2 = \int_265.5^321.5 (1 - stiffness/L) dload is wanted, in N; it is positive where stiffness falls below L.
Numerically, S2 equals 2.10 N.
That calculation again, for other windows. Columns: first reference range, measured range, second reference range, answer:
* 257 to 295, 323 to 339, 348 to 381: 0.5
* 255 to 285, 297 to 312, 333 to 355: 0.7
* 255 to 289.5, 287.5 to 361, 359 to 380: 2.5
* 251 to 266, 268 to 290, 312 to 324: 0.6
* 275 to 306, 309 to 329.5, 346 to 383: 0.2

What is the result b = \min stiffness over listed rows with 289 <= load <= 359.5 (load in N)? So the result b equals 68.43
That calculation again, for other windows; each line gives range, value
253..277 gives 73.05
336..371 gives 72.73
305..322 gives 69.68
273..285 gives 72.22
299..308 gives 69.75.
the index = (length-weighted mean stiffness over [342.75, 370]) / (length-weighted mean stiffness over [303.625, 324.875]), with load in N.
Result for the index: 1.0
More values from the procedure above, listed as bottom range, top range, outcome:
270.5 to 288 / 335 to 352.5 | 1.01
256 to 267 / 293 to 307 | 0.92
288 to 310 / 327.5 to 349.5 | 1.04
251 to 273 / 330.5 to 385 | 0.98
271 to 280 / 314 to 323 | 0.98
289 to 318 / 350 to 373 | 1.06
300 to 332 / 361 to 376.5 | 1.05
